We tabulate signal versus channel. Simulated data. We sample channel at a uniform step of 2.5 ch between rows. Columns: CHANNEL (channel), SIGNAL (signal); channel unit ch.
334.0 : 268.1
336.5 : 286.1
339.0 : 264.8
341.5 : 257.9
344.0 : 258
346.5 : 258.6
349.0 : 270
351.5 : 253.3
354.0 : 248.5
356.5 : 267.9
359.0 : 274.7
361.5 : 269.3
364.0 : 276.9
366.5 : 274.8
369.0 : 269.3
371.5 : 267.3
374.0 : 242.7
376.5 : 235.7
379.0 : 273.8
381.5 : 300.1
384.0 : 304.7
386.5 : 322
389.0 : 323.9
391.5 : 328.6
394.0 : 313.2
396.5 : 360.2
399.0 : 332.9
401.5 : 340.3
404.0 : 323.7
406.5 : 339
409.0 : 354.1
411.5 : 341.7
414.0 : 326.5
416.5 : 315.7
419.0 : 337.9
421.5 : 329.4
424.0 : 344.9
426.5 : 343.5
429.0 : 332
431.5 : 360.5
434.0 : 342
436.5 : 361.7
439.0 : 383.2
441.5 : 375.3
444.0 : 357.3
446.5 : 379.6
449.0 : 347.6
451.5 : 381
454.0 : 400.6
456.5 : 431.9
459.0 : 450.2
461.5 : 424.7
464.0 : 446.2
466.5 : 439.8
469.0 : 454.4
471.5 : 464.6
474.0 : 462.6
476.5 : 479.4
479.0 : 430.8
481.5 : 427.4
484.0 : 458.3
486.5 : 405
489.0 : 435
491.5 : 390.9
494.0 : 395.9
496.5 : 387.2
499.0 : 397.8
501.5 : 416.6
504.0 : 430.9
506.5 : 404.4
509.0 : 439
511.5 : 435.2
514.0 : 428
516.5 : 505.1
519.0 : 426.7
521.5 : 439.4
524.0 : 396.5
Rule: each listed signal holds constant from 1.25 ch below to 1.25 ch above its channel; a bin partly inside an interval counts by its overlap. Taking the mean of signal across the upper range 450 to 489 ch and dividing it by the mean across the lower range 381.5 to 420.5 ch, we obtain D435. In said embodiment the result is 1.3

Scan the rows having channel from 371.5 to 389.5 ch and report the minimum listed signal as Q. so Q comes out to 235.7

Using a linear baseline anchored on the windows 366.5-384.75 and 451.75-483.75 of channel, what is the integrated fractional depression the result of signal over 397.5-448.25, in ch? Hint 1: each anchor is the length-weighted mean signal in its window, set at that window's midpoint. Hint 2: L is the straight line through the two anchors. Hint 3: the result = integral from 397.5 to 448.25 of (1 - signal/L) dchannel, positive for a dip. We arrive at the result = 1.5 ch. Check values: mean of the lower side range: 270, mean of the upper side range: 441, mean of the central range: 346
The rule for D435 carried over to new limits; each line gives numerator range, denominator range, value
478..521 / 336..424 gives 1.43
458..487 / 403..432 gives 1.32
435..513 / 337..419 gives 1.41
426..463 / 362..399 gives 1.29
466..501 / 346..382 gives 1.62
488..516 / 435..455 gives 1.12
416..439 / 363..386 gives 1.26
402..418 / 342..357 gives 1.29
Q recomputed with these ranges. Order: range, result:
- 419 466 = 329.4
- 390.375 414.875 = 313.2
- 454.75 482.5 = 424.7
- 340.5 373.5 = 248.5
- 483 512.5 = 387.2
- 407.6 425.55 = 315.7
